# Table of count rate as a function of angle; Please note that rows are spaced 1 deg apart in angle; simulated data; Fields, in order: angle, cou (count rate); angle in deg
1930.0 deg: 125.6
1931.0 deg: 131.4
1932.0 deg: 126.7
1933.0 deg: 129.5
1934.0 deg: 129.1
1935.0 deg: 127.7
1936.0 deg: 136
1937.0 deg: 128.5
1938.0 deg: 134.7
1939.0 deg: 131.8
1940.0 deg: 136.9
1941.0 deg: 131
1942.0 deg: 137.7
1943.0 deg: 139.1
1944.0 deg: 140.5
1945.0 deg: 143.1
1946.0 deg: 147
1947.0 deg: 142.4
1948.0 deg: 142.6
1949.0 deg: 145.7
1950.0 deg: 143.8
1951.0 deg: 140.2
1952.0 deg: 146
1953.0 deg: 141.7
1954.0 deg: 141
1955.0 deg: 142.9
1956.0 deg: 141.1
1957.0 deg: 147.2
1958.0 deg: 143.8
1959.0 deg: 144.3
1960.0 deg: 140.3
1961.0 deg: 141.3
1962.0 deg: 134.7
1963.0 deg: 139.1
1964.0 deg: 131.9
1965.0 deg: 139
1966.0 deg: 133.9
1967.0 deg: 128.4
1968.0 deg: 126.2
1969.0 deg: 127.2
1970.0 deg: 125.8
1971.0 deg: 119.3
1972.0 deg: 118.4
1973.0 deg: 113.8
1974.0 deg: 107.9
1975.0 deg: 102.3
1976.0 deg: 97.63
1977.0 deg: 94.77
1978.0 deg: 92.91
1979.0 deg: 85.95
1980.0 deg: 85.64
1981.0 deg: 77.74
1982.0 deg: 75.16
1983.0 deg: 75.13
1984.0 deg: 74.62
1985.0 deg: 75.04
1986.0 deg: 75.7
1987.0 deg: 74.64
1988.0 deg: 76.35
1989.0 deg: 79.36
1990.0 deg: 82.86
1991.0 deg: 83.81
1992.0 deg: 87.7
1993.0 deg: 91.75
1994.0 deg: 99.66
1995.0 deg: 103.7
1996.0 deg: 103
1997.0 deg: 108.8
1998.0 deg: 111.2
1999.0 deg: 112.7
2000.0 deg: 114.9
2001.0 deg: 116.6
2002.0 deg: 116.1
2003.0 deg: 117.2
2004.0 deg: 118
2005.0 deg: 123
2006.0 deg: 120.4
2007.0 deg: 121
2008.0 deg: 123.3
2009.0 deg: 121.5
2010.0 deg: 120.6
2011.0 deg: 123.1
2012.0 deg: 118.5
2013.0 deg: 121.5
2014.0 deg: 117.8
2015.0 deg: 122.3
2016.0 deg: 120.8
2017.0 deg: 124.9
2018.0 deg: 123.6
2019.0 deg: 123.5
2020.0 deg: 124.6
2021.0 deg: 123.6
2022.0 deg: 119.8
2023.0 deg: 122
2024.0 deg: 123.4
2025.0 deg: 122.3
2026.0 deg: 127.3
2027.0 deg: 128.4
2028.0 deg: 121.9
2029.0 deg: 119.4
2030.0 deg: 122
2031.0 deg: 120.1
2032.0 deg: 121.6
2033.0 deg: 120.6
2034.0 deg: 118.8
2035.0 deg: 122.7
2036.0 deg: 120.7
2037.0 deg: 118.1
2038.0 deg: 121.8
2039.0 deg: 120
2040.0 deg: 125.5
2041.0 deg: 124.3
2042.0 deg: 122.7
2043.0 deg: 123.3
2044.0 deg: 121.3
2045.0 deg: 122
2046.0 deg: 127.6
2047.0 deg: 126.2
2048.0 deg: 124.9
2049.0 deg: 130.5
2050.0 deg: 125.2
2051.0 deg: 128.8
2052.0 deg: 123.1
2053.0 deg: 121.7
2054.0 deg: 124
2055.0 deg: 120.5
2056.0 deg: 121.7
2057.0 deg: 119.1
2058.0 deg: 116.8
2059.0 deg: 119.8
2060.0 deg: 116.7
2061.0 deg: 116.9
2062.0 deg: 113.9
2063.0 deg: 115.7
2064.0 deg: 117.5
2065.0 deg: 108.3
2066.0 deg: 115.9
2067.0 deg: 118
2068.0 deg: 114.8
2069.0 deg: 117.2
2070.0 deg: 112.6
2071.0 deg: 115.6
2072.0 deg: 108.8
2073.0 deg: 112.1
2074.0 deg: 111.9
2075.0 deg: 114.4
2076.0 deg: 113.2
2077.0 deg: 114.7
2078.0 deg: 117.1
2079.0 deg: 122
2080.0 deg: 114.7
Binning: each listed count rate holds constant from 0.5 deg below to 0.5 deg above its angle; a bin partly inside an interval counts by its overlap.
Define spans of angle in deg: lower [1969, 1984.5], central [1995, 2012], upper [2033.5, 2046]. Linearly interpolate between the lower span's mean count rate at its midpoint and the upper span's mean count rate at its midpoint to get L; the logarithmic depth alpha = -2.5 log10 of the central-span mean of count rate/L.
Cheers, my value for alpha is -0.08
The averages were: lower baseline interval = 97.5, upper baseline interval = 122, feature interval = 117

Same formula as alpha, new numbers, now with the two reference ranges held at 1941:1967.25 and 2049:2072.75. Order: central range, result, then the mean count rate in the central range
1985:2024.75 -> 0.18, 110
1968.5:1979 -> 0.25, 109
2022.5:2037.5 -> 0.02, 122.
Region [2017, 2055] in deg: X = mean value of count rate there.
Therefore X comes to 123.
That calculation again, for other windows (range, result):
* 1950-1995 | 112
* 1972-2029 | 107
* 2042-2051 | 125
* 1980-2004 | 93.1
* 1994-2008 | 114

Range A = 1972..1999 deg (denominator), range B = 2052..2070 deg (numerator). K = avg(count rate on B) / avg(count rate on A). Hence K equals 1.3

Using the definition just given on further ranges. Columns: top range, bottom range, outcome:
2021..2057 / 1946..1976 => 0.92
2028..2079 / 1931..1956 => 0.87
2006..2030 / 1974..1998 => 1.39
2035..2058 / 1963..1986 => 1.17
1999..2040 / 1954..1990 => 1.09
